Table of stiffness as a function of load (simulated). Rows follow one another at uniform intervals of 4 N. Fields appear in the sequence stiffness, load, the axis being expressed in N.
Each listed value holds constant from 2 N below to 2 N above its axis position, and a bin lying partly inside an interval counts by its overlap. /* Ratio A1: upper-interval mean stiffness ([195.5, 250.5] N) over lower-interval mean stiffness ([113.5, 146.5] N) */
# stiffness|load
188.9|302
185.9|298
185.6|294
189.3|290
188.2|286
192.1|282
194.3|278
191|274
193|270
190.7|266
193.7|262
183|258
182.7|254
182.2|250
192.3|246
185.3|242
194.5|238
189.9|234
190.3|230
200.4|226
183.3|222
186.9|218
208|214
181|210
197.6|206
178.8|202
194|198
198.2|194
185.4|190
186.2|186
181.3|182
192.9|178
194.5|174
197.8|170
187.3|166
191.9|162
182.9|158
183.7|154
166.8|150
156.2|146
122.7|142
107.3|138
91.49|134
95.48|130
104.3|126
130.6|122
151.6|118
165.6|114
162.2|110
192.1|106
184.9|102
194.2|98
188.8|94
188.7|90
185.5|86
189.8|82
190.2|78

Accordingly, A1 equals 1.57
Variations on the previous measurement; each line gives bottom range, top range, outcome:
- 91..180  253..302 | 1.17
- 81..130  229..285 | 1.14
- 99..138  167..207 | 1.34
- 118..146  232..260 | 1.63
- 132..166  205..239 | 1.26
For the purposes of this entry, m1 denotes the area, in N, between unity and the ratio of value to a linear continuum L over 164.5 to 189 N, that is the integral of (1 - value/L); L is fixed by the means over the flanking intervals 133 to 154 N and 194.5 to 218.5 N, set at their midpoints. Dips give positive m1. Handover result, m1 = -3.7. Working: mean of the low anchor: 136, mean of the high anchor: 192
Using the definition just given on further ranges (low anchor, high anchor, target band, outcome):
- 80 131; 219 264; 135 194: 0.82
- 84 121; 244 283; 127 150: 7.88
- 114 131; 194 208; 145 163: -2.75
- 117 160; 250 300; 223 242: -2.23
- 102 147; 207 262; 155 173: -3.99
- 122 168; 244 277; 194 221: -3.72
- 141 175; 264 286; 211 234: -0.96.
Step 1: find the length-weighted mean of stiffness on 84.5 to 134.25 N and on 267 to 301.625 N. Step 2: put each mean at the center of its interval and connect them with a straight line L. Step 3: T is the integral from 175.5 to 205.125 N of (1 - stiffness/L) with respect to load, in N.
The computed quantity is -2.66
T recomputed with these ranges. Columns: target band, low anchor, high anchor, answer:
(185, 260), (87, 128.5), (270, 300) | -3.42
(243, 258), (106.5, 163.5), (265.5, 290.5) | -0.25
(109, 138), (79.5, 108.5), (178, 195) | 9.59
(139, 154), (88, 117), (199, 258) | 2.74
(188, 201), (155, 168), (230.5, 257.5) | -0.29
